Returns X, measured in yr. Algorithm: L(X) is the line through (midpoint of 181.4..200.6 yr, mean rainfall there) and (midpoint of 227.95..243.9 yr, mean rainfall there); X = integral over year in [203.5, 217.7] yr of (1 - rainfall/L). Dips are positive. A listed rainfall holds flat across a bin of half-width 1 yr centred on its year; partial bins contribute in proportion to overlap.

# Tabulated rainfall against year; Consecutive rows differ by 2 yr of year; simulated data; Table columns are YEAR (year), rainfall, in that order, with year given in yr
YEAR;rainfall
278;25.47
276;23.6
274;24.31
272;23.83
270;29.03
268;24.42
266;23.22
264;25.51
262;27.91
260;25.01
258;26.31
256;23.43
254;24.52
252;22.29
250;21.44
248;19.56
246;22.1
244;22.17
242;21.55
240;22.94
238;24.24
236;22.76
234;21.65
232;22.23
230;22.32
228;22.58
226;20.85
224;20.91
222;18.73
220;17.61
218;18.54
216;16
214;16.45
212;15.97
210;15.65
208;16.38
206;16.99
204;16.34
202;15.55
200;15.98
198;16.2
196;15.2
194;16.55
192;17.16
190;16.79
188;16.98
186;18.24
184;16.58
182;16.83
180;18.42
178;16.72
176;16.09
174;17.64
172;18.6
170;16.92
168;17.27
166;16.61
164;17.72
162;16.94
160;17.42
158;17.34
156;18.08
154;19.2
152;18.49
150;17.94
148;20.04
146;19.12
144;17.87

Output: 2.1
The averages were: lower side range 16.7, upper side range 22.5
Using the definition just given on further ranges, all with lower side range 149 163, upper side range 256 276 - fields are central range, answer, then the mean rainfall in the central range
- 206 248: 5.1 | 20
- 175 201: 4.3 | 16.7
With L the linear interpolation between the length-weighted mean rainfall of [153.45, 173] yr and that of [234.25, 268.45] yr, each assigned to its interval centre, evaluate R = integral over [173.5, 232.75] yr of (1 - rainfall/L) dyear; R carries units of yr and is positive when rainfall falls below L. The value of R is 7.7 yr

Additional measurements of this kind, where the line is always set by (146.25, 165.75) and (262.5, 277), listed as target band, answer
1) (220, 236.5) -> 0.91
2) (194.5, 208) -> 3.08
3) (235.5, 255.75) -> 0.95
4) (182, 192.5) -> 1.51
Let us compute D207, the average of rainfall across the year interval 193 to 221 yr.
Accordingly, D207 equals 16.4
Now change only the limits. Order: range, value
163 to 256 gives 18.8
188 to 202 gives 16.3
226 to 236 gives 22.1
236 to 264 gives 23.4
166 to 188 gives 17.3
